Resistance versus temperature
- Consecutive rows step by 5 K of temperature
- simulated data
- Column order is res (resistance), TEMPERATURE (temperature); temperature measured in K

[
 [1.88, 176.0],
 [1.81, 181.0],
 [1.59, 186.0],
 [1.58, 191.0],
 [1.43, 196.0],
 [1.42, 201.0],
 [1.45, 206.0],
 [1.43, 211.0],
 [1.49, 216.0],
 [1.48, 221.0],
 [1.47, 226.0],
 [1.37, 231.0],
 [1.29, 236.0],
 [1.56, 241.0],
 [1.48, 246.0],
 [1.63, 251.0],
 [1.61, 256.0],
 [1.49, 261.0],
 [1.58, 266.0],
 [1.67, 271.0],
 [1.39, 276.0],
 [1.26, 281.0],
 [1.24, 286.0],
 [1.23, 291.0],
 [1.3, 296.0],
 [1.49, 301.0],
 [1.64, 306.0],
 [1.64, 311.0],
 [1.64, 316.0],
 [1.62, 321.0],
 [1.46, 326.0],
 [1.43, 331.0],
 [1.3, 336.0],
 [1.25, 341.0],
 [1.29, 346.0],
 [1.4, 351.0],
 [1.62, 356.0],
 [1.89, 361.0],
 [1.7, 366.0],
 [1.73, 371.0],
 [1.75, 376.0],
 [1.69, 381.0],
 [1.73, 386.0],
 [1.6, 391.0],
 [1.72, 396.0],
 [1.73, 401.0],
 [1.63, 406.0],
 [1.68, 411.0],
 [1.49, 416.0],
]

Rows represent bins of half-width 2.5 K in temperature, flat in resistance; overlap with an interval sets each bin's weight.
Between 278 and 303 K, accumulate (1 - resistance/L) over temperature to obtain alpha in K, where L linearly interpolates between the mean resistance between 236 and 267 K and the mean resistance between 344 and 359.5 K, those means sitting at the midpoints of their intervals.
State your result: 3.4 K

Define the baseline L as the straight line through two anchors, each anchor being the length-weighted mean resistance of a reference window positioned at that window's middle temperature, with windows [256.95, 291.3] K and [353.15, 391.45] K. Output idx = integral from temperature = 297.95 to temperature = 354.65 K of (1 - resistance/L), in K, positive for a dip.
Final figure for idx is 3.85 K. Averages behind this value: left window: 1.43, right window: 1.72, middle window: 1.47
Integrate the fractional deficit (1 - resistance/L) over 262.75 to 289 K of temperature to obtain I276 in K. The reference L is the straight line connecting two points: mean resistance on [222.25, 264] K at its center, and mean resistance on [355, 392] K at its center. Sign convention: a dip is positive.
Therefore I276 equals 2.0 K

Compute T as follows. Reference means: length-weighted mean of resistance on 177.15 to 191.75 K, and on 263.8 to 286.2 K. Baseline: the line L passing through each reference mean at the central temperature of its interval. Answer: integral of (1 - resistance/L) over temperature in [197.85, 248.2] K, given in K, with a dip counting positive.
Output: 4.5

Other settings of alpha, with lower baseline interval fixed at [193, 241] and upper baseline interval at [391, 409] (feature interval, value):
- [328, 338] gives 1.4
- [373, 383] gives -0.4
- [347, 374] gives -0.3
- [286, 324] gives 1.6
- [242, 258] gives -1.0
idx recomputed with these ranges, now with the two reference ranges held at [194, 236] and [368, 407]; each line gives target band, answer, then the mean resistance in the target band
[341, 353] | 2.3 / 1.32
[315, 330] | 0.4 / 1.55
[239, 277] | -1.5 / 1.56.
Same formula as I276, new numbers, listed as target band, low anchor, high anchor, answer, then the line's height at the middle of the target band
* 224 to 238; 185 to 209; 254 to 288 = 0.95 K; 1.48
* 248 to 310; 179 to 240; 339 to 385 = 2.84 K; 1.54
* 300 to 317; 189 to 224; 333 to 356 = -2.86 K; 1.38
